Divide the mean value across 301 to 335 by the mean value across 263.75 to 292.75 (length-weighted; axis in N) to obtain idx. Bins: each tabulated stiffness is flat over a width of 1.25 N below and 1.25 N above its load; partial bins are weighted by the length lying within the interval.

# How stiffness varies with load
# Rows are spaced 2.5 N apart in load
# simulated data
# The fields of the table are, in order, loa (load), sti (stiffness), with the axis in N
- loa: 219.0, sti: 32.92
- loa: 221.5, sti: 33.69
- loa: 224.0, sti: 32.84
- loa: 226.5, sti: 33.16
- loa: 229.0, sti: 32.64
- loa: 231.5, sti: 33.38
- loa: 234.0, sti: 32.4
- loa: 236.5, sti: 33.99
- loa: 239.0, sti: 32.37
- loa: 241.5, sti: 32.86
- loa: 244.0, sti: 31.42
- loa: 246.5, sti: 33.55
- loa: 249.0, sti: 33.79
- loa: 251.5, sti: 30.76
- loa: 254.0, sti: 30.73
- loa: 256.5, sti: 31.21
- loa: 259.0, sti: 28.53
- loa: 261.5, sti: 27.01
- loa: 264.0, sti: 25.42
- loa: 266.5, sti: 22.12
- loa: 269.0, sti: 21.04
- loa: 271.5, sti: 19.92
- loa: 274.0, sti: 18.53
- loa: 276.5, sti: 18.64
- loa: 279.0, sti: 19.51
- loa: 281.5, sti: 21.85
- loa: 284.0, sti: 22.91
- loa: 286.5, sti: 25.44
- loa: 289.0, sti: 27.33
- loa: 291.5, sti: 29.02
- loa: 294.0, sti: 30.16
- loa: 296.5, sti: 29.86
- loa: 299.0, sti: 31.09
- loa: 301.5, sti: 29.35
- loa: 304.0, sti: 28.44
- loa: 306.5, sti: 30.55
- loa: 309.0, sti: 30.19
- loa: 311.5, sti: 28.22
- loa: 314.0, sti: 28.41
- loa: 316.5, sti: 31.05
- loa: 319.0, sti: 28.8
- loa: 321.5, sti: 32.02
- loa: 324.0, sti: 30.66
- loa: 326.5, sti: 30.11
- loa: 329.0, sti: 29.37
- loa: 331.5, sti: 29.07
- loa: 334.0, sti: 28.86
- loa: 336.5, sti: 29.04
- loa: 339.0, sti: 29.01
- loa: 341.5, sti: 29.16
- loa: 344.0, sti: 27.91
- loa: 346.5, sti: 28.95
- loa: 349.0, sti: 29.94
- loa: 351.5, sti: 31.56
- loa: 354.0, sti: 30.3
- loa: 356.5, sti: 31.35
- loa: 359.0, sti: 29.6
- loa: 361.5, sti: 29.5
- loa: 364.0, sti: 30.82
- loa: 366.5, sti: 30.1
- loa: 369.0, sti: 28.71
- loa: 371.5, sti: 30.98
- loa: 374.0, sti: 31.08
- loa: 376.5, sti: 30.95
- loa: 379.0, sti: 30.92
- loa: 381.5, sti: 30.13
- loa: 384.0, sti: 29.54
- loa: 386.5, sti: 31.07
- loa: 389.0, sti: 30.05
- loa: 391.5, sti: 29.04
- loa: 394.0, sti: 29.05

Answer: 1.3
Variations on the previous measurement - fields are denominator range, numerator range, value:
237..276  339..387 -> 1.08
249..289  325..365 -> 1.20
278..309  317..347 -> 1.08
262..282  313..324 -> 1.43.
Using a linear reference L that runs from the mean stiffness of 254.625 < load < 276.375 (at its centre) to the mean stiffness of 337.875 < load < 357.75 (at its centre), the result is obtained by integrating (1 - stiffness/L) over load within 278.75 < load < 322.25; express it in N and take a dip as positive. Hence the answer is -2.6 N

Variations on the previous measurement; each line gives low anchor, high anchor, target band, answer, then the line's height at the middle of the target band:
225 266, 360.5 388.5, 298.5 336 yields 1.29 N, 30.8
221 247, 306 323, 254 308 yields 9.26 N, 31.1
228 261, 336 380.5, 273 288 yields 4.82 N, 31.4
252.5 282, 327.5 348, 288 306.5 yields -2.44 N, 26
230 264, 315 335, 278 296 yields 3.08 N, 30.7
